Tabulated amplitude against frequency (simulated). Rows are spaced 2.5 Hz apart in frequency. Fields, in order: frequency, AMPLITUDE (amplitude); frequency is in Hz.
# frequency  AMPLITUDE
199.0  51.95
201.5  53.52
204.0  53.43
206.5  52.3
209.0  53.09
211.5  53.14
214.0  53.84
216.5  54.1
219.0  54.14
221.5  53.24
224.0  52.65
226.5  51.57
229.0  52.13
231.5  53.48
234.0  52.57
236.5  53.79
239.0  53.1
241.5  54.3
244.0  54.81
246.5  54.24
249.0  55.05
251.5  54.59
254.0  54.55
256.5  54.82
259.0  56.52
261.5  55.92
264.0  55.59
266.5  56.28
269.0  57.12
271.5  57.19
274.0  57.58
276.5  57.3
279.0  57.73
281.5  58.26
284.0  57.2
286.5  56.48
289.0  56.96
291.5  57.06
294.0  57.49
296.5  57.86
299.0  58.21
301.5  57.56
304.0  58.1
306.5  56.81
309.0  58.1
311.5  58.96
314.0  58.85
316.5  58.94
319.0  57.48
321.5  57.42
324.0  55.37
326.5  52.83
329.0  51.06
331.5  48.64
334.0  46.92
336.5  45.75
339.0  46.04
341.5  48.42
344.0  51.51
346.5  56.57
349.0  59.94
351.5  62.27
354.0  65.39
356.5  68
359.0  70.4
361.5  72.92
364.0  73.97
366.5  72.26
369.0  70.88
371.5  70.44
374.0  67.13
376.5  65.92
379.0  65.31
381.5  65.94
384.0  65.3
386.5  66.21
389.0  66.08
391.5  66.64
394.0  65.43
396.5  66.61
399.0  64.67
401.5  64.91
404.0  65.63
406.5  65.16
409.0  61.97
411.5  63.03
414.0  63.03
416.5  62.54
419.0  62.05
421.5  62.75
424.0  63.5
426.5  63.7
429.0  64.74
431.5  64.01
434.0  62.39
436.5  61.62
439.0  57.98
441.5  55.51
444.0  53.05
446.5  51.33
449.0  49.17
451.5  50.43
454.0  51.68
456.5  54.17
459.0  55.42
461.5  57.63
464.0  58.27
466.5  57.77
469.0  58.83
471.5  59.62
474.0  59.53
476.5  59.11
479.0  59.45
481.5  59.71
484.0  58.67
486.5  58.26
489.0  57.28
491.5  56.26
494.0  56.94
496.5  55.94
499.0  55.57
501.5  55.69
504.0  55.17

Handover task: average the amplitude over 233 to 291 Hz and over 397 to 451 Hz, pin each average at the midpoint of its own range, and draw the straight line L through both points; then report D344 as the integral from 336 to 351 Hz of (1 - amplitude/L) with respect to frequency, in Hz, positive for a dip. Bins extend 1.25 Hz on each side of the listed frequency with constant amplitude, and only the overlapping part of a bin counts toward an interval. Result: 1.6 Hz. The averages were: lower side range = 55.8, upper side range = 61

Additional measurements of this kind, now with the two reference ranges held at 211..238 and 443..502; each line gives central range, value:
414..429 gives -2.0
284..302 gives -1.1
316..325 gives -0.5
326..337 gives 1.1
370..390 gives -4.2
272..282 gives -0.7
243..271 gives -1.0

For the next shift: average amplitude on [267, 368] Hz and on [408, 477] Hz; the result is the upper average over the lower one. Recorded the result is 1.0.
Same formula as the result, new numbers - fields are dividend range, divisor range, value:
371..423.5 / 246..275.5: 1.16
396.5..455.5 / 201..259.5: 1.12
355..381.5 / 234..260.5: 1.28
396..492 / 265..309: 1.04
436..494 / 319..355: 1.06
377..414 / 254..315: 1.14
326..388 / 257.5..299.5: 1.07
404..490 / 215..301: 1.06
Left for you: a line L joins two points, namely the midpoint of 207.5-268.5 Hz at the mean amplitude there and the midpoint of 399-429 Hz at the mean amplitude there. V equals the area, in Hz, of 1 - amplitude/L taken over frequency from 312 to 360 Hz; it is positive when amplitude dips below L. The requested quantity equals 2.9 Hz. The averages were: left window 54.1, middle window 55.9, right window 63.6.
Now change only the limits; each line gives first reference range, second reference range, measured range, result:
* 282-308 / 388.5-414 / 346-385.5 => -3.1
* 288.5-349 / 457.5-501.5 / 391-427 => -4.8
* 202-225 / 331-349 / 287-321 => -4.7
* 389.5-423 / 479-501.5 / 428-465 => 2.8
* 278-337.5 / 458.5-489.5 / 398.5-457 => -2.2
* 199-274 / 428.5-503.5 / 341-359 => -1.4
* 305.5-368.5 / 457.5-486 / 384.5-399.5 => -1.9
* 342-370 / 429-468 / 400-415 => -0.9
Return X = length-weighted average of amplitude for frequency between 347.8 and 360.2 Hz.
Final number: 65.2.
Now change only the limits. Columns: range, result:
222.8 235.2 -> 52.5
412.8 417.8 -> 62.8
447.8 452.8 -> 49.8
